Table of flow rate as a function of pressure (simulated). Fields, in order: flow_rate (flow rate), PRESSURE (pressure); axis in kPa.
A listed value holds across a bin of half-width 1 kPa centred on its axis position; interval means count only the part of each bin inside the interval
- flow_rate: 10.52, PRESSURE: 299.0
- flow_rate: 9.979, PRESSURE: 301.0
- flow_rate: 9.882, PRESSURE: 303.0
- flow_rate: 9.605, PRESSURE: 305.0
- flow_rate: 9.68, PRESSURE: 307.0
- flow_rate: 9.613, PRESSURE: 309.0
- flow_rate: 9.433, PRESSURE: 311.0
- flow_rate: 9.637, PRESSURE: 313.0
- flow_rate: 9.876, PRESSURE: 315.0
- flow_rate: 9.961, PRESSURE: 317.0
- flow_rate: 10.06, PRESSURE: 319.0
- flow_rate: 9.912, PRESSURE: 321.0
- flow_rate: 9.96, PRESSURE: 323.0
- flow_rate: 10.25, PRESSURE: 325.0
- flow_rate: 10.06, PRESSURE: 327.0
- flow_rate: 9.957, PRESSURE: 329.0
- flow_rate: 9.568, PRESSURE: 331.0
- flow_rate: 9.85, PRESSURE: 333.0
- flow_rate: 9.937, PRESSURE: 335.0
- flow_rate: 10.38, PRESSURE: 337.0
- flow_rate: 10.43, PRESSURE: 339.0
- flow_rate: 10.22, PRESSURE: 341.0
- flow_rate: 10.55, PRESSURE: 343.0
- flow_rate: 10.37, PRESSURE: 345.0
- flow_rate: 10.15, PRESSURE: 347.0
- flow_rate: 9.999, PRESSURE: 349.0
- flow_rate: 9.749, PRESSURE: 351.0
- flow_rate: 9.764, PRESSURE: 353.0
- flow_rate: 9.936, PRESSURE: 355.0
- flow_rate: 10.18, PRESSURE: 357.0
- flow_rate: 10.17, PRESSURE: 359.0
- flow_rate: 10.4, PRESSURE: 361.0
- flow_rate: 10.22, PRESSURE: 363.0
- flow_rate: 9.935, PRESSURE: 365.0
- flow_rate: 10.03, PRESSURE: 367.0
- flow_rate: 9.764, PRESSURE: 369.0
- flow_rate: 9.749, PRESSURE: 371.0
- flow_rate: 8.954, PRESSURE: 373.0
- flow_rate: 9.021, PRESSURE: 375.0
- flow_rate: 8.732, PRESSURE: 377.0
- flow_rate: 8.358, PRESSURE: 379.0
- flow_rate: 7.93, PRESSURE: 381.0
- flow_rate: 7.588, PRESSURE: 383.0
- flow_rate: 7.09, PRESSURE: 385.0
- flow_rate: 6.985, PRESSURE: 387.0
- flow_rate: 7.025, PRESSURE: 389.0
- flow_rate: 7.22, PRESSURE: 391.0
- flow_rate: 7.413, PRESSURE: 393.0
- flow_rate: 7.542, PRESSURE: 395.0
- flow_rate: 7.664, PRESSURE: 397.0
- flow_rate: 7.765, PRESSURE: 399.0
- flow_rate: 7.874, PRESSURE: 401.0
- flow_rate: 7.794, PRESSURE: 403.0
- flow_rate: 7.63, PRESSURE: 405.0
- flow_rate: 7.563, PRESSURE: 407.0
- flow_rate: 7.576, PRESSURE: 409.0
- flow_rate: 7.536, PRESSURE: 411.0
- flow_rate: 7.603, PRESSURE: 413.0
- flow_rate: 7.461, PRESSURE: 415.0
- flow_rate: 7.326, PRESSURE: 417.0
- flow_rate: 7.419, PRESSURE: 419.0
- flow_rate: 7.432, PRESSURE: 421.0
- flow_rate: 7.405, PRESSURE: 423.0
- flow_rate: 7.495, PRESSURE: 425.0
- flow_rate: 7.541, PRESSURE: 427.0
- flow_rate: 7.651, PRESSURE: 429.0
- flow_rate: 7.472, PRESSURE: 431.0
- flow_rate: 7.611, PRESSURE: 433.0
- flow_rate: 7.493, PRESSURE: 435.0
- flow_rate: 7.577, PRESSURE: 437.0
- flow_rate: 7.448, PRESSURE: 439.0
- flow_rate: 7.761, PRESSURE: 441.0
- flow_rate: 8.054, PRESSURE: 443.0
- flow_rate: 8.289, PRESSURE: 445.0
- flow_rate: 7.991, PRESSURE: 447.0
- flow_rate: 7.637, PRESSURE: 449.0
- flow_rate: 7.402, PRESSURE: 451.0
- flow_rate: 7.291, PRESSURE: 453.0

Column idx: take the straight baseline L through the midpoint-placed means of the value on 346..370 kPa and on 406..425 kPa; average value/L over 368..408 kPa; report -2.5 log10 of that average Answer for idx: 0.09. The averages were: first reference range 10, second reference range 7.48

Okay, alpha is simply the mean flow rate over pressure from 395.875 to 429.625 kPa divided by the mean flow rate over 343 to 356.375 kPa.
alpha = 0.8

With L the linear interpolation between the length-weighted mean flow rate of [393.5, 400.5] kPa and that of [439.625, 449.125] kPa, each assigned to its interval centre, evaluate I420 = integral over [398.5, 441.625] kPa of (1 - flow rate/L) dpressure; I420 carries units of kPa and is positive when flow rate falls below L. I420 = 1.3 kPa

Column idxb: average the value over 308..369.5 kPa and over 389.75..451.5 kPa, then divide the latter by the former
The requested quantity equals 0.8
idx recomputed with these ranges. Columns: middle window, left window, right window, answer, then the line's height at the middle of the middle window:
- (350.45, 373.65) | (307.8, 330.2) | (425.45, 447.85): -0.10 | 9.09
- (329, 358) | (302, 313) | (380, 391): -0.18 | 8.57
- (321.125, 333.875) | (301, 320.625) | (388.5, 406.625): -0.07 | 9.34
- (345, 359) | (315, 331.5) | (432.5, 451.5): -0.06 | 9.43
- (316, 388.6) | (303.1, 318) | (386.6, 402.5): -0.12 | 8.59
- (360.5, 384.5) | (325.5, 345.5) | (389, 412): -0.06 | 8.67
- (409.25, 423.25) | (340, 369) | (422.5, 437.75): 0.08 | 8.01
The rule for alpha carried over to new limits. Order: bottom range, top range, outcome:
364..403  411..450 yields 0.92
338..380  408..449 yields 0.77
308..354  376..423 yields 0.76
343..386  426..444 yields 0.81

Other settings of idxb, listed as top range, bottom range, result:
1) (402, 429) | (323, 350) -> 0.74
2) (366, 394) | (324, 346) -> 0.82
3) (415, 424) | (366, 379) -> 0.80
